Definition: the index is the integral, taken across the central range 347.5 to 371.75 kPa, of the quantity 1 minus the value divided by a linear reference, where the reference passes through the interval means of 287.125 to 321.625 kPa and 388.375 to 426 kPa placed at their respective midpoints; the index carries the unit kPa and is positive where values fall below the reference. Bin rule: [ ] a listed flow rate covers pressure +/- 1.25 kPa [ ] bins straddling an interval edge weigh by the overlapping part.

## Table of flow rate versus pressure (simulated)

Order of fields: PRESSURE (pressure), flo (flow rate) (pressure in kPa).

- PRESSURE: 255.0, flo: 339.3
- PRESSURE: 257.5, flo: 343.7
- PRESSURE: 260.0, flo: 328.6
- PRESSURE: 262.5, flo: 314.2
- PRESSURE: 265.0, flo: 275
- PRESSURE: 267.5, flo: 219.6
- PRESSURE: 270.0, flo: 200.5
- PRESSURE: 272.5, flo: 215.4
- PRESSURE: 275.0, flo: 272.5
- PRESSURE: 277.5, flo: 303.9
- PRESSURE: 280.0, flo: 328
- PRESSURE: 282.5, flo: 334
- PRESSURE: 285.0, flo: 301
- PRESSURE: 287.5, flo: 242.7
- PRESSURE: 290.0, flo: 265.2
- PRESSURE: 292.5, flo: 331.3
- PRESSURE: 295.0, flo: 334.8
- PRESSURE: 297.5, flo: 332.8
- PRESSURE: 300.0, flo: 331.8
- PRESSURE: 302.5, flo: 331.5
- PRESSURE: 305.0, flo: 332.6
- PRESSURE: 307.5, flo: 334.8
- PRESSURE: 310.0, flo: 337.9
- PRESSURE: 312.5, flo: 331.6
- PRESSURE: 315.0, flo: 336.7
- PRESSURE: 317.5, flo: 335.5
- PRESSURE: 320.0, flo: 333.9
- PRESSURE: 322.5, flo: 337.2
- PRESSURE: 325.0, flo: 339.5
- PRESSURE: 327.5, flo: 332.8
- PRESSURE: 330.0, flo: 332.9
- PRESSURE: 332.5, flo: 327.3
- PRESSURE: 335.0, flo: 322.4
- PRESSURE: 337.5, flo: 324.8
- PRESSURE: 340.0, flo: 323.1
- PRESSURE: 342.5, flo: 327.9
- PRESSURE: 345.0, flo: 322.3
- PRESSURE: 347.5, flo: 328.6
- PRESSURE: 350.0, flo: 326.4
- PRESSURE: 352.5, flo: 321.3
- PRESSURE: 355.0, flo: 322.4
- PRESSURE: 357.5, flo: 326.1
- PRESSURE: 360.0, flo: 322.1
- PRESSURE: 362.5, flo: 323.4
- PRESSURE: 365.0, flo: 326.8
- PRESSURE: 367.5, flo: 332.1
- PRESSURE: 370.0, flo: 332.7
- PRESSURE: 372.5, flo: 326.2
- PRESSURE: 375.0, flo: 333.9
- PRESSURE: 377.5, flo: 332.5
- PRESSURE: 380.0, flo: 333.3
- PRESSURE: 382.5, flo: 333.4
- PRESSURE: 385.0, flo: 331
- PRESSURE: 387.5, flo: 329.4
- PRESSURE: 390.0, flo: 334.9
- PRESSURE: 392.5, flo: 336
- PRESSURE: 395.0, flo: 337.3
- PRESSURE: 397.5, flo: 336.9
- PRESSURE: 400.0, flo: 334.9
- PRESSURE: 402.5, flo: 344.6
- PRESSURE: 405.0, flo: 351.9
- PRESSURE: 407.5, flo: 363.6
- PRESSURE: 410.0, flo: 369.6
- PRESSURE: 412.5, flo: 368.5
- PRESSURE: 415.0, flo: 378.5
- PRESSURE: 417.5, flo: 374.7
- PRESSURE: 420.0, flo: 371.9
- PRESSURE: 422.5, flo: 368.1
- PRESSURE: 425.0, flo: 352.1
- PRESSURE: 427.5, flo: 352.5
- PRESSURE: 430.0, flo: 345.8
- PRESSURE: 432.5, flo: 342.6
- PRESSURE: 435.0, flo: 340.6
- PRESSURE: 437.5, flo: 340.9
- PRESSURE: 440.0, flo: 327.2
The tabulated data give 1.04 kPa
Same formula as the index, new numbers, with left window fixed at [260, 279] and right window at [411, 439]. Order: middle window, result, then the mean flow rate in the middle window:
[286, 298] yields -1.0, 299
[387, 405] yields 0.1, 338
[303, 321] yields -2.9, 335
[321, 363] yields -2.8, 327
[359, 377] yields -0.3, 328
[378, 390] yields 0.0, 332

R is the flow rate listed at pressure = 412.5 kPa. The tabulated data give 368.5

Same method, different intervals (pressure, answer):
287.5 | 242.7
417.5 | 374.7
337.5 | 324.8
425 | 352.1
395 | 337.3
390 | 334.9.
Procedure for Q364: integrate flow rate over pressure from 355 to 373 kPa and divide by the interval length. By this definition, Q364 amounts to 327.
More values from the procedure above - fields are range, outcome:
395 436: 356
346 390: 328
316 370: 328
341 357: 325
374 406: 336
